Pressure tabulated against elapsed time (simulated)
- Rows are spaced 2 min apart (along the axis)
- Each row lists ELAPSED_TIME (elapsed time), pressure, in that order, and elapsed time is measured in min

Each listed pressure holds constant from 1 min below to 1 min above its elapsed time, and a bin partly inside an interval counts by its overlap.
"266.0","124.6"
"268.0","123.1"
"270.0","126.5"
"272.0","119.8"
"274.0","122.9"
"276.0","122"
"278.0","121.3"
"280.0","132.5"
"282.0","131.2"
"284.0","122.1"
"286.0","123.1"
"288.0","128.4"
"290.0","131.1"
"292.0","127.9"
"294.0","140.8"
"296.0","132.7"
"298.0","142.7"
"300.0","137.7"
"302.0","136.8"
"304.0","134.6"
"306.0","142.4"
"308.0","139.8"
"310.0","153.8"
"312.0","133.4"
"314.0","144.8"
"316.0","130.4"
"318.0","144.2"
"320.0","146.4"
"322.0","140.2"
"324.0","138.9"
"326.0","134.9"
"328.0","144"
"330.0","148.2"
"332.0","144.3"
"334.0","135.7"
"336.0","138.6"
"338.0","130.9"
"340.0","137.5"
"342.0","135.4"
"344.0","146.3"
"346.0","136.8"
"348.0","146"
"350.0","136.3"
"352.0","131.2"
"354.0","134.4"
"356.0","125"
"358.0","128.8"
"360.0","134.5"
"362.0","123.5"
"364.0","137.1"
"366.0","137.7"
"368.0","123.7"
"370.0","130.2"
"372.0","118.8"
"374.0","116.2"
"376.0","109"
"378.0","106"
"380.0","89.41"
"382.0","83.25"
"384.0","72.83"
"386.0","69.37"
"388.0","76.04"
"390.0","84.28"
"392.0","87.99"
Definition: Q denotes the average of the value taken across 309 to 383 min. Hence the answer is 132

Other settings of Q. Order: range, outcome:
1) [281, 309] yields 134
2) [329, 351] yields 140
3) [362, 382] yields 117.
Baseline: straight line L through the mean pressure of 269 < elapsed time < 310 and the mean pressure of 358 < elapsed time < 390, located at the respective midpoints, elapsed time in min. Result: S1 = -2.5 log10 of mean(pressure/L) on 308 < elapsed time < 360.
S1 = -0.163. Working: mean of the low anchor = 131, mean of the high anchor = 108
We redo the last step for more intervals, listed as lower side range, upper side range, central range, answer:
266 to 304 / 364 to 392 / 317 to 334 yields -0.209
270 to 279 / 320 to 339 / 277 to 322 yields -0.043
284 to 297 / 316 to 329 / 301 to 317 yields -0.027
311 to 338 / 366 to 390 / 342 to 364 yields -0.133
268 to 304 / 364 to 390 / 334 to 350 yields -0.218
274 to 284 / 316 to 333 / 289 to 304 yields -0.029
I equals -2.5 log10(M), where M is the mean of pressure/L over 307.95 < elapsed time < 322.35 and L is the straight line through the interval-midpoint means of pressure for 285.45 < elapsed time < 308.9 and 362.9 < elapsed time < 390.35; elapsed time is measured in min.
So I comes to -0.11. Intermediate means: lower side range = 135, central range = 142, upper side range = 104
